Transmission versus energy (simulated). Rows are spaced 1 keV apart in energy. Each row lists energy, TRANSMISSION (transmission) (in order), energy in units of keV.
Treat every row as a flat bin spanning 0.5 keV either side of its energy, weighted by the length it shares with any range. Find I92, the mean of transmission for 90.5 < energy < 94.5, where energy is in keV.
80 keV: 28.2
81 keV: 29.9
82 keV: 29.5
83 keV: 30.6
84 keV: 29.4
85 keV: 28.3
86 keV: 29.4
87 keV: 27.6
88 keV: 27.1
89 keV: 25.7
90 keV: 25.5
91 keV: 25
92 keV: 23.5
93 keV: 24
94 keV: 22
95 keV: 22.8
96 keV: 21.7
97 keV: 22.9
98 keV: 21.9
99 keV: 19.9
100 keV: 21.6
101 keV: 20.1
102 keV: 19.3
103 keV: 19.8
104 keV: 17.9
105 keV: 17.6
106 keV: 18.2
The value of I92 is 23.6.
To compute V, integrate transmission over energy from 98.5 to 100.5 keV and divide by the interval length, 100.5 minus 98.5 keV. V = 20.8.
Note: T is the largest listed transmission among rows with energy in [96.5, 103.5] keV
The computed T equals 22.9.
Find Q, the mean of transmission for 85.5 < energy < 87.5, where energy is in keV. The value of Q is 28.5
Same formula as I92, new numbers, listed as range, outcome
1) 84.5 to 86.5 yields 28.9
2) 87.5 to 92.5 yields 25.4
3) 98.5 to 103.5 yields 20.1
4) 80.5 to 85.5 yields 29.5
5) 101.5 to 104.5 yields 19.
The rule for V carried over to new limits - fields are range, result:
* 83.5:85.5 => 28.9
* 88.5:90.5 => 25.6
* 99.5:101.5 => 20.9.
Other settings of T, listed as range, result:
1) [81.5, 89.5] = 30.6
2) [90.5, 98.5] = 25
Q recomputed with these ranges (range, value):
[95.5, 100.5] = 21.6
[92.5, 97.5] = 22.7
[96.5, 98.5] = 22.4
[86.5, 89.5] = 26.8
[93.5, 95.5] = 22.4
